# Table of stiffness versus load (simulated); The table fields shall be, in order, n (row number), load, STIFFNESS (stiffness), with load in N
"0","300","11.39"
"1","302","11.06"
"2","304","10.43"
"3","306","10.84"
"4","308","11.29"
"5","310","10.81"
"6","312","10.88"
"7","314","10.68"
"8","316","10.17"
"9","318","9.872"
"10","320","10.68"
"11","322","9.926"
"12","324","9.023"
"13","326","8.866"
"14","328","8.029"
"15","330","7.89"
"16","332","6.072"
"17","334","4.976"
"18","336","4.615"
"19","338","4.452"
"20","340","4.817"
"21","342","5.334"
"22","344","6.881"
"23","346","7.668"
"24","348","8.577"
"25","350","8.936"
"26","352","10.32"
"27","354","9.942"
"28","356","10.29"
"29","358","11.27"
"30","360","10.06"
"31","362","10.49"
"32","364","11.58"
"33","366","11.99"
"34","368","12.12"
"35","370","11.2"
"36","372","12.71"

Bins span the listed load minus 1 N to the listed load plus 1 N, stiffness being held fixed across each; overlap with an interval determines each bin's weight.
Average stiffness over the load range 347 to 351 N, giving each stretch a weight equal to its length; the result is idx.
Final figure 8.76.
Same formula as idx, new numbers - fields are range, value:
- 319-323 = 10.3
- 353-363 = 10.4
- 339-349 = 6.66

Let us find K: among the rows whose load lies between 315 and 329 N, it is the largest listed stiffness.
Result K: 10.68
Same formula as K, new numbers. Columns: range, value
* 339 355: 10.32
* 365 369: 12.12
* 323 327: 9.023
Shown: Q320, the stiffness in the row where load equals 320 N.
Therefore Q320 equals 10.68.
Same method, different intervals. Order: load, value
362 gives 10.49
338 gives 4.452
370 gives 11.2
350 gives 8.936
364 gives 11.58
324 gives 9.023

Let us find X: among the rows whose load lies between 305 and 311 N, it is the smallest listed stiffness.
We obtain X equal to 10.81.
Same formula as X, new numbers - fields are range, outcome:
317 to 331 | 7.89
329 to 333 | 6.072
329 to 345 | 4.452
